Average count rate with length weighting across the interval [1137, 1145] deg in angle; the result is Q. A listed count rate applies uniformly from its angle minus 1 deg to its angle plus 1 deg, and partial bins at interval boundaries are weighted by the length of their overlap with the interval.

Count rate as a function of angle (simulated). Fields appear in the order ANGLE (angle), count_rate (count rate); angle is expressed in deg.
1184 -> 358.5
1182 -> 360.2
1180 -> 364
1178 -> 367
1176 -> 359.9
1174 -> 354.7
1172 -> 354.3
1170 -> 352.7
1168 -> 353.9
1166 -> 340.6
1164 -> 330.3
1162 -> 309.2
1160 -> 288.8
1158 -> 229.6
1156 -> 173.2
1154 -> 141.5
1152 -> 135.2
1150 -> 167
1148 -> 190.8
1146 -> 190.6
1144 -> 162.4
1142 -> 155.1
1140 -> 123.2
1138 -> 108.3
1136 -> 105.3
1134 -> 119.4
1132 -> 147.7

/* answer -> 137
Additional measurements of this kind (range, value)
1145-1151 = 183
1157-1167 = 300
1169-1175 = 354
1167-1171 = 353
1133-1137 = 112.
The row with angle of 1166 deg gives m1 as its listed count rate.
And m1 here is 340.6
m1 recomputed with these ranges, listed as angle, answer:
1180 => 364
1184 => 358.5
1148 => 190.8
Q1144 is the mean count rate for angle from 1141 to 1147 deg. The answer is 169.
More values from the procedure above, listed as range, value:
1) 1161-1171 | 337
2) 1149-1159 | 169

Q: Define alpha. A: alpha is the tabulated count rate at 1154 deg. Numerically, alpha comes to 141.5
